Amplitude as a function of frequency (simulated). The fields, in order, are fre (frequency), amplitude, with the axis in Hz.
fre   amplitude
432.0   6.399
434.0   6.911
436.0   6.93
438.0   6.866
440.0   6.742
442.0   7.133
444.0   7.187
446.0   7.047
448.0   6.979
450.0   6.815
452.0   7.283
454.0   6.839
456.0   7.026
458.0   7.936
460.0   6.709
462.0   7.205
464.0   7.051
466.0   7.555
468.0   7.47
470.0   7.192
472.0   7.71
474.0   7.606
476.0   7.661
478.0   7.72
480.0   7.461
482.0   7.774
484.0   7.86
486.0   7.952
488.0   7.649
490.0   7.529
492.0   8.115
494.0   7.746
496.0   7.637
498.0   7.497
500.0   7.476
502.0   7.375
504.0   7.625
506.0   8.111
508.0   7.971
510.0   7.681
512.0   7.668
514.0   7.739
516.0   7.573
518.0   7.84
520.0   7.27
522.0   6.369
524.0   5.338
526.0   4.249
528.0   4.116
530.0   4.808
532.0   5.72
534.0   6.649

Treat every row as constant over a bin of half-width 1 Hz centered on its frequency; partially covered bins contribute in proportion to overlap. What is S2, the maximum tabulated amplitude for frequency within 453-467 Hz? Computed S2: 7.936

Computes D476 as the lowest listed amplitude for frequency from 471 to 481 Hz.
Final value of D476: 7.461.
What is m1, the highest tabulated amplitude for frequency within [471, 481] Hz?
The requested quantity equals 7.72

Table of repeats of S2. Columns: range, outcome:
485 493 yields 8.115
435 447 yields 7.187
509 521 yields 7.84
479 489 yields 7.952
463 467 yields 7.555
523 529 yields 5.338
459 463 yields 7.205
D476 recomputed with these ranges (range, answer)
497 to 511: 7.375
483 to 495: 7.529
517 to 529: 4.116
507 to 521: 7.27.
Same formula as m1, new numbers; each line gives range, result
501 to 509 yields 8.111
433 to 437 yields 6.93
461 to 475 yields 7.71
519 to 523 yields 7.27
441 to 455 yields 7.283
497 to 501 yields 7.497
